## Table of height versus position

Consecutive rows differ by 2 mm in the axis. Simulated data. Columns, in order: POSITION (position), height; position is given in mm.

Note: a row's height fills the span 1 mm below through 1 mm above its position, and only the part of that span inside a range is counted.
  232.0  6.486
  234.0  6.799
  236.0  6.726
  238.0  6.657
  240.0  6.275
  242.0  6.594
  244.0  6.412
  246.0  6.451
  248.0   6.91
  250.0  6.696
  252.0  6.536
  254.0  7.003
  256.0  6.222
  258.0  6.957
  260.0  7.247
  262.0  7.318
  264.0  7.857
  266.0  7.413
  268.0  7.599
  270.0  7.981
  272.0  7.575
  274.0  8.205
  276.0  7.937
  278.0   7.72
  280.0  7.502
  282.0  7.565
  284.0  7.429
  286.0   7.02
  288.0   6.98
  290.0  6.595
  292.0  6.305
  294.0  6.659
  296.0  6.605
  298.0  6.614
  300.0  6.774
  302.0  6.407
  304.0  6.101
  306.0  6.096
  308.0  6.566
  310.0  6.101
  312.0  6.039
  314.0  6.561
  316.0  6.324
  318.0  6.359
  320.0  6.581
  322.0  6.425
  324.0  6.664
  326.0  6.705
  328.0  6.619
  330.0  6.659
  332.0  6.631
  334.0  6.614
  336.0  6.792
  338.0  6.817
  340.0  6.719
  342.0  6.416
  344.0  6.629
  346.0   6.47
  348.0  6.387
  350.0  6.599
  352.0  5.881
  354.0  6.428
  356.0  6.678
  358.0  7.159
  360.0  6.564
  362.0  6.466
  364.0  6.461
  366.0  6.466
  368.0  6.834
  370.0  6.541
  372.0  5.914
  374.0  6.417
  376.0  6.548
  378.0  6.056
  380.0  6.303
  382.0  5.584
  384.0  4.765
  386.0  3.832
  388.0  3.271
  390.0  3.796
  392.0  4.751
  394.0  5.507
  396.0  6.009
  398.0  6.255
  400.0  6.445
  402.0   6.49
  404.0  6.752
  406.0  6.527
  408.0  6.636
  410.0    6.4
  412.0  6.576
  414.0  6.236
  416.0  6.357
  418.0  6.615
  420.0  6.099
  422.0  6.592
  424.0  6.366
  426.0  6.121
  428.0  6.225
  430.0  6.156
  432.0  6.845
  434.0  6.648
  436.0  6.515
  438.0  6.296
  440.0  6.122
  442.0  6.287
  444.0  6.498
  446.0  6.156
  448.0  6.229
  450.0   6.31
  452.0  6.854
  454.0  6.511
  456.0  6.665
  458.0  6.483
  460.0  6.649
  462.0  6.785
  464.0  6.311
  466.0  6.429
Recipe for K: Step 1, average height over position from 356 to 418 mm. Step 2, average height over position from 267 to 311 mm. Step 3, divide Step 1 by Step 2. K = 0.9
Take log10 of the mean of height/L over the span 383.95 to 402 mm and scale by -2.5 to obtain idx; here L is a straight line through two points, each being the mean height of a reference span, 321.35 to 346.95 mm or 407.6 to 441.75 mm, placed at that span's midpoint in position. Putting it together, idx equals 0.27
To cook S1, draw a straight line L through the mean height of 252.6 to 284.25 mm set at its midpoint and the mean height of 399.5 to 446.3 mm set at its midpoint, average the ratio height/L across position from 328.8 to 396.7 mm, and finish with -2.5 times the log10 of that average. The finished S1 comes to 0.13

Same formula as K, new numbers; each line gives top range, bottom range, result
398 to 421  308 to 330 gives 1.00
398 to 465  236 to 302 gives 0.92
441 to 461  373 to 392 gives 1.25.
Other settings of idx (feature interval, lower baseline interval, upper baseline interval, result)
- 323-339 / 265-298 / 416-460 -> 0.052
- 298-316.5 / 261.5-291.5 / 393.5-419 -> 0.142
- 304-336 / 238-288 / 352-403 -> 0.012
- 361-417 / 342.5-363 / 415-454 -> 0.092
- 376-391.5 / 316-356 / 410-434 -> 0.298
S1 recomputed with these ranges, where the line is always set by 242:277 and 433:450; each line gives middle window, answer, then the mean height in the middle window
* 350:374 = 0.04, 6.49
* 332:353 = 0.04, 6.54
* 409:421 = 0.01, 6.38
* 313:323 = 0.07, 6.45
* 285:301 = 0.05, 6.69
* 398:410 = 0.00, 6.53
